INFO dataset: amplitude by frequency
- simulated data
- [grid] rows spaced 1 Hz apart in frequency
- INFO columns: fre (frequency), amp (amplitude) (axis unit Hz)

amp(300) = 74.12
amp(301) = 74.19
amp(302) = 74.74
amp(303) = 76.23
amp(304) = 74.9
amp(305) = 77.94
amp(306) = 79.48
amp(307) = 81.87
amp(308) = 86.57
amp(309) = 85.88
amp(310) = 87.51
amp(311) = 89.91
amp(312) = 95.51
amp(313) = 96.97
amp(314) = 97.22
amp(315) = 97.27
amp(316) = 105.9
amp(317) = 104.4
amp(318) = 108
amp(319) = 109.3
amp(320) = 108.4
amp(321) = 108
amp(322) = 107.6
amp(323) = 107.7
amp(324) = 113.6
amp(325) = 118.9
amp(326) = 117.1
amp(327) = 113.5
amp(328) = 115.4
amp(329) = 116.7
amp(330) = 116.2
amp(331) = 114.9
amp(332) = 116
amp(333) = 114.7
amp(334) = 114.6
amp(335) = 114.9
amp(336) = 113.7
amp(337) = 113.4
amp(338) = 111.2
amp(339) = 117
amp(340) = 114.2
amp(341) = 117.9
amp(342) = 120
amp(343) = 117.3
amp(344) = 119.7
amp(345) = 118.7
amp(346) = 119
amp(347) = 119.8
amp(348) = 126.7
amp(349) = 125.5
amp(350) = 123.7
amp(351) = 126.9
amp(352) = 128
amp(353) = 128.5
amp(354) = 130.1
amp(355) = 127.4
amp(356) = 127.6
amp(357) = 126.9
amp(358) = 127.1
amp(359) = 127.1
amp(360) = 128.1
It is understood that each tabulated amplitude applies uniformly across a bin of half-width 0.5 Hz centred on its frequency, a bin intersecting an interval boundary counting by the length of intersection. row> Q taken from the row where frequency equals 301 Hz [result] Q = 74.19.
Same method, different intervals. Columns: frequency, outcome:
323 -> 107.7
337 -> 113.4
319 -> 109.3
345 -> 118.7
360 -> 128.1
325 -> 118.9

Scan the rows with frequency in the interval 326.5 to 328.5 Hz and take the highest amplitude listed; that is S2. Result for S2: 115.4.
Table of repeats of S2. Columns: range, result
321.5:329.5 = 118.9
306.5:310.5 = 87.51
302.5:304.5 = 76.23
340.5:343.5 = 120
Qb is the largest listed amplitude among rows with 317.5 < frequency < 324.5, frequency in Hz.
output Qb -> 113.6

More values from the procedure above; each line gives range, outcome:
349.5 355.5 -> 130.1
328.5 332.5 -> 116.7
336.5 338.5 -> 113.4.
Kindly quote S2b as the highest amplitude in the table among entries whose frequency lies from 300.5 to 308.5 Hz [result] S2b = 86.57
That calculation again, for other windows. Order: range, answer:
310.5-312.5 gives 95.51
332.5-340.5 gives 117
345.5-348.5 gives 126.7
